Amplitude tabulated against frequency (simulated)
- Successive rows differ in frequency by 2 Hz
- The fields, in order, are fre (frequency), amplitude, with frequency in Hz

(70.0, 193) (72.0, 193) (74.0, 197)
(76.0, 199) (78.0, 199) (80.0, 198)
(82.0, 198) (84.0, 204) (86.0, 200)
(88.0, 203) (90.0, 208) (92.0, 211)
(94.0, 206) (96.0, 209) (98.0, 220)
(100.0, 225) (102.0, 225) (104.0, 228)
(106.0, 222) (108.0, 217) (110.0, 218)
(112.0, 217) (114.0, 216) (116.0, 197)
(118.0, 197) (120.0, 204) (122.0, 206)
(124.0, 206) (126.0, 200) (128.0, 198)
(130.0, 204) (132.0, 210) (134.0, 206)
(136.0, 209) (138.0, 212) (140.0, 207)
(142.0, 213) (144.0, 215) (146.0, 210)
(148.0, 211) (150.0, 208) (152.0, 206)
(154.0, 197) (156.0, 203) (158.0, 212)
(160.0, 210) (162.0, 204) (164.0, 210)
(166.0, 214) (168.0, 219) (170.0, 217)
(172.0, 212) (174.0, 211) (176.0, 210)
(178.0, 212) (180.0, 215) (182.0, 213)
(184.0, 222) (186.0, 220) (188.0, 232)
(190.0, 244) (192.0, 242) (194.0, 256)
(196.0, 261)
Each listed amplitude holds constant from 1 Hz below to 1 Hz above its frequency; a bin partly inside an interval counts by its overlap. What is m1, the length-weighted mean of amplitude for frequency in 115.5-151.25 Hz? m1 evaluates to 206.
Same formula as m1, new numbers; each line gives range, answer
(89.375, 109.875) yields 217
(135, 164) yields 208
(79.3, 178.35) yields 210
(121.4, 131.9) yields 203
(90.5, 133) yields 211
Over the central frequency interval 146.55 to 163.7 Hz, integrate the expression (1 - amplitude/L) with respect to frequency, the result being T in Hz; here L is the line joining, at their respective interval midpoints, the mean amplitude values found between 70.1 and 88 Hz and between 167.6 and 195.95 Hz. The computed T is 0.88 Hz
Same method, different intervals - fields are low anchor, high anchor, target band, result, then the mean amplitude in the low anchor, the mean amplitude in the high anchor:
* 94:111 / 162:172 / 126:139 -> 0.65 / 220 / 214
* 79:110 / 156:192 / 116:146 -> 1.12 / 212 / 217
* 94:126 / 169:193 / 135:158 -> 0.92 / 213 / 221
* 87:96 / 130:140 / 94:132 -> -0.65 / 207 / 208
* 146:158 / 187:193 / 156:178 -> 0.76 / 206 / 239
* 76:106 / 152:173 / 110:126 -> 0.24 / 210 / 210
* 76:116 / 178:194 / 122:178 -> 3.14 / 211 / 228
